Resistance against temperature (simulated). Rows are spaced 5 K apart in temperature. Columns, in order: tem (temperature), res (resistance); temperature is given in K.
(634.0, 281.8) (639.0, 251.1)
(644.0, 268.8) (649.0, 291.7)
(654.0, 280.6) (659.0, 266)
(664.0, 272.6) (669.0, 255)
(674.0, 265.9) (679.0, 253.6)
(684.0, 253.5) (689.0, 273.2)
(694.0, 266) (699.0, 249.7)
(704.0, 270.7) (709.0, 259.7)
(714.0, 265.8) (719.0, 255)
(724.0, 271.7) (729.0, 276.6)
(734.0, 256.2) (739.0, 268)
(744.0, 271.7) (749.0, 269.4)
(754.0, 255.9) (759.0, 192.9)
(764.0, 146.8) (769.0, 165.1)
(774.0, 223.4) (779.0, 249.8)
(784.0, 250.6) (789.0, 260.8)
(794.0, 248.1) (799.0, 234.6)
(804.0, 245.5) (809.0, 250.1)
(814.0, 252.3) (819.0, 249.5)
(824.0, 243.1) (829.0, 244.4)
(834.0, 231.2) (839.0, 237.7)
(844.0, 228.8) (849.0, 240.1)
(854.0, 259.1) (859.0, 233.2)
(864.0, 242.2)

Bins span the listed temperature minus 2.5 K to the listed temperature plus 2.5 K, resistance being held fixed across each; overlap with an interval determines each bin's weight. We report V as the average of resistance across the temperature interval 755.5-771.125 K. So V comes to 174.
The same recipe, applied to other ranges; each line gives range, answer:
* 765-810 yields 233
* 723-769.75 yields 239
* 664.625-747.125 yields 264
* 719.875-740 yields 267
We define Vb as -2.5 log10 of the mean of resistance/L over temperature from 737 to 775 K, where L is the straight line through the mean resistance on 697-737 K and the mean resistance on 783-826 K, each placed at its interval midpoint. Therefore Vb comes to 0.15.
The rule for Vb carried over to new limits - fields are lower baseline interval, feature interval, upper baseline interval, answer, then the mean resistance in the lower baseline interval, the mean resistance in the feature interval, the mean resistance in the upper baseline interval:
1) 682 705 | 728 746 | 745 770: -0.171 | 262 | 267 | 212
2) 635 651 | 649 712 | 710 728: 0.012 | 271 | 265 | 265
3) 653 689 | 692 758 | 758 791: -0.112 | 264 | 263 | 213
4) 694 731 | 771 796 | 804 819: 0.039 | 264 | 245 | 250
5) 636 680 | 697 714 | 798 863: -0.001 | 268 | 261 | 242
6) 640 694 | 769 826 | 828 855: 0.015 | 268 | 243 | 239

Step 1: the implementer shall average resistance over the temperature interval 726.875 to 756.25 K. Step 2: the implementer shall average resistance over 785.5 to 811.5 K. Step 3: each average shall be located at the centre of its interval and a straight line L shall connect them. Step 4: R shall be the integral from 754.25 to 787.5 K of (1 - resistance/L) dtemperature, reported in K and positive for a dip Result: 6.0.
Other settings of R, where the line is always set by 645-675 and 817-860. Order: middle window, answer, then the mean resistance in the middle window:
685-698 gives 0.06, 265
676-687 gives 0.55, 255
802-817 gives -0.21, 249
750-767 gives 3.42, 204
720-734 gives -0.46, 269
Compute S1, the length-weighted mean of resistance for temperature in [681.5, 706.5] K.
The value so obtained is 263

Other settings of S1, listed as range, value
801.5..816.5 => 249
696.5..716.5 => 261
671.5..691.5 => 262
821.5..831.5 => 244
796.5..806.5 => 240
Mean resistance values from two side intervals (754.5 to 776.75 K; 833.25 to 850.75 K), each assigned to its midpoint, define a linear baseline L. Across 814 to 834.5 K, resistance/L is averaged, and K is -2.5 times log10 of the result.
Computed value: -0.095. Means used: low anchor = 189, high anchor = 235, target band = 244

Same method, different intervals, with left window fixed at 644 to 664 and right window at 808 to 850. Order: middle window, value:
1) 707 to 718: 0.014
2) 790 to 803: 0.019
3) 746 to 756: -0.025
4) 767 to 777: 0.264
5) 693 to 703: 0.040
